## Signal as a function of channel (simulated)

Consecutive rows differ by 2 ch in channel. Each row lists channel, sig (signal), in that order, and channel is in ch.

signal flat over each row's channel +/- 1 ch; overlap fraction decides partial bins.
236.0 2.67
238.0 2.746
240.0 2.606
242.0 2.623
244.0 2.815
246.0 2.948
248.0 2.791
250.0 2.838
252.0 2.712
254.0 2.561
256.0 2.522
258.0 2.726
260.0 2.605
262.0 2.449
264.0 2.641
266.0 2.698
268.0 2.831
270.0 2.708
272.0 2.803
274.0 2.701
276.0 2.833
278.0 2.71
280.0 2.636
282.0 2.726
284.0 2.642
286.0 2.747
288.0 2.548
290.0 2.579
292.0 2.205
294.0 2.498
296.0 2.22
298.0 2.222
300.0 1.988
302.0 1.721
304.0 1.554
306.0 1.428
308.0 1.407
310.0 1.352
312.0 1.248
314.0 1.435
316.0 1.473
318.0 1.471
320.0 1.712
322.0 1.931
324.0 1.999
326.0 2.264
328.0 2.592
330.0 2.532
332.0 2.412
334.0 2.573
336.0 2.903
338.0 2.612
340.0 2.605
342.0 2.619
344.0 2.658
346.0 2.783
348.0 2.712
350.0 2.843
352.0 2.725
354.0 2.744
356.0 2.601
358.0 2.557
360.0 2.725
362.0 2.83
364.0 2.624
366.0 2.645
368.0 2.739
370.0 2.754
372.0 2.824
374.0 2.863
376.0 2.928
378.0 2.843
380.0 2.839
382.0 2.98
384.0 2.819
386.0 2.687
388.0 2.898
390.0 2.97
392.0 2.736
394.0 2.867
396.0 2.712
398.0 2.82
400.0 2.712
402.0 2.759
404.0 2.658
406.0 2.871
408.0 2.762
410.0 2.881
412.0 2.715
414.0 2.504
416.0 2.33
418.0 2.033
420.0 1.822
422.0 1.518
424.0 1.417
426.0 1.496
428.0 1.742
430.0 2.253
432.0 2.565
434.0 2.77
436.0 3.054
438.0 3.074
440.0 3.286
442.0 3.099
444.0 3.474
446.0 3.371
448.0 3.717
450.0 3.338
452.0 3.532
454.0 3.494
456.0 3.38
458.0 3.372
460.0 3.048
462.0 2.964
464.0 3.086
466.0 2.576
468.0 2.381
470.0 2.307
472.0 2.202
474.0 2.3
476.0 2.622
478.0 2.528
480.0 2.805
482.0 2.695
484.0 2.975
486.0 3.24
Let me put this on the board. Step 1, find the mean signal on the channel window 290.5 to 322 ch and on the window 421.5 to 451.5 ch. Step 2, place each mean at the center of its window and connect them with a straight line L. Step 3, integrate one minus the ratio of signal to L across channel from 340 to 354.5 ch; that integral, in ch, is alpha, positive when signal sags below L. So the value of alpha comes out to -4.70 ch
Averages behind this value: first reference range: 1.75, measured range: 2.72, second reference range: 2.71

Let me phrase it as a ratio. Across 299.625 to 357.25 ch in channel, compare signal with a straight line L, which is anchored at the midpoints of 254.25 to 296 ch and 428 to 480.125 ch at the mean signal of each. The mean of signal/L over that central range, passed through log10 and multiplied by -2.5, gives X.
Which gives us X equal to 0.25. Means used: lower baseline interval 2.63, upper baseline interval 2.93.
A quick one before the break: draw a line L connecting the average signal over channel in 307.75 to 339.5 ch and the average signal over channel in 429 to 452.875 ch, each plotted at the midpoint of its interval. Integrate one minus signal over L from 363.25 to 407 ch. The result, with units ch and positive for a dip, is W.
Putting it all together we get -3.5 ch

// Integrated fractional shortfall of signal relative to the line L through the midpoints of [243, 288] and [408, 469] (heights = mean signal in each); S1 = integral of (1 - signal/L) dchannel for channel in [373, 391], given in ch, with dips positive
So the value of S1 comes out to -0.9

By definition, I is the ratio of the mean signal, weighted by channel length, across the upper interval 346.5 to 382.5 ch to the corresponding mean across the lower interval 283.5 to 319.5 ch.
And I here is 1.44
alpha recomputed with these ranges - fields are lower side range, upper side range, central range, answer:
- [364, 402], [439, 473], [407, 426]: 4.9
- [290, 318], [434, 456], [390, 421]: 2.7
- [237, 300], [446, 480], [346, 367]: 0.5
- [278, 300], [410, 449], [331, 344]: -0.6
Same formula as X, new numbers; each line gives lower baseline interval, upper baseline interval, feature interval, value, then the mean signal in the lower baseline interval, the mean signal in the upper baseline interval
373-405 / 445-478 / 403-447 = 0.15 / 2.82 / 2.97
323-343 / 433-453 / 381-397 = 0.02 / 2.51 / 3.27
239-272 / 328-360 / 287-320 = 0.41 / 2.7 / 2.66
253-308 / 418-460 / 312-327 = 0.42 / 2.44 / 2.78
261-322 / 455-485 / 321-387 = -0.11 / 2.2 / 2.75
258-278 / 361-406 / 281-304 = 0.16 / 2.7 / 2.8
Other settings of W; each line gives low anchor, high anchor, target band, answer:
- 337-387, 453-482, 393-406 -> -0.03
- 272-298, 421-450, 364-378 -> -0.85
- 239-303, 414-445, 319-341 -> 1.24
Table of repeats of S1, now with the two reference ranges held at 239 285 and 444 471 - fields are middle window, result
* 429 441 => 1.0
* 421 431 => 4.5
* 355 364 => 0.8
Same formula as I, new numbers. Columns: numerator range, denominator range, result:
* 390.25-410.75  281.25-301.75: 1.16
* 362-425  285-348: 1.23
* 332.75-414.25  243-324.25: 1.19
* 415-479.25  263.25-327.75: 1.23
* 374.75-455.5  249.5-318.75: 1.19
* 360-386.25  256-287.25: 1.04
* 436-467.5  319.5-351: 1.30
